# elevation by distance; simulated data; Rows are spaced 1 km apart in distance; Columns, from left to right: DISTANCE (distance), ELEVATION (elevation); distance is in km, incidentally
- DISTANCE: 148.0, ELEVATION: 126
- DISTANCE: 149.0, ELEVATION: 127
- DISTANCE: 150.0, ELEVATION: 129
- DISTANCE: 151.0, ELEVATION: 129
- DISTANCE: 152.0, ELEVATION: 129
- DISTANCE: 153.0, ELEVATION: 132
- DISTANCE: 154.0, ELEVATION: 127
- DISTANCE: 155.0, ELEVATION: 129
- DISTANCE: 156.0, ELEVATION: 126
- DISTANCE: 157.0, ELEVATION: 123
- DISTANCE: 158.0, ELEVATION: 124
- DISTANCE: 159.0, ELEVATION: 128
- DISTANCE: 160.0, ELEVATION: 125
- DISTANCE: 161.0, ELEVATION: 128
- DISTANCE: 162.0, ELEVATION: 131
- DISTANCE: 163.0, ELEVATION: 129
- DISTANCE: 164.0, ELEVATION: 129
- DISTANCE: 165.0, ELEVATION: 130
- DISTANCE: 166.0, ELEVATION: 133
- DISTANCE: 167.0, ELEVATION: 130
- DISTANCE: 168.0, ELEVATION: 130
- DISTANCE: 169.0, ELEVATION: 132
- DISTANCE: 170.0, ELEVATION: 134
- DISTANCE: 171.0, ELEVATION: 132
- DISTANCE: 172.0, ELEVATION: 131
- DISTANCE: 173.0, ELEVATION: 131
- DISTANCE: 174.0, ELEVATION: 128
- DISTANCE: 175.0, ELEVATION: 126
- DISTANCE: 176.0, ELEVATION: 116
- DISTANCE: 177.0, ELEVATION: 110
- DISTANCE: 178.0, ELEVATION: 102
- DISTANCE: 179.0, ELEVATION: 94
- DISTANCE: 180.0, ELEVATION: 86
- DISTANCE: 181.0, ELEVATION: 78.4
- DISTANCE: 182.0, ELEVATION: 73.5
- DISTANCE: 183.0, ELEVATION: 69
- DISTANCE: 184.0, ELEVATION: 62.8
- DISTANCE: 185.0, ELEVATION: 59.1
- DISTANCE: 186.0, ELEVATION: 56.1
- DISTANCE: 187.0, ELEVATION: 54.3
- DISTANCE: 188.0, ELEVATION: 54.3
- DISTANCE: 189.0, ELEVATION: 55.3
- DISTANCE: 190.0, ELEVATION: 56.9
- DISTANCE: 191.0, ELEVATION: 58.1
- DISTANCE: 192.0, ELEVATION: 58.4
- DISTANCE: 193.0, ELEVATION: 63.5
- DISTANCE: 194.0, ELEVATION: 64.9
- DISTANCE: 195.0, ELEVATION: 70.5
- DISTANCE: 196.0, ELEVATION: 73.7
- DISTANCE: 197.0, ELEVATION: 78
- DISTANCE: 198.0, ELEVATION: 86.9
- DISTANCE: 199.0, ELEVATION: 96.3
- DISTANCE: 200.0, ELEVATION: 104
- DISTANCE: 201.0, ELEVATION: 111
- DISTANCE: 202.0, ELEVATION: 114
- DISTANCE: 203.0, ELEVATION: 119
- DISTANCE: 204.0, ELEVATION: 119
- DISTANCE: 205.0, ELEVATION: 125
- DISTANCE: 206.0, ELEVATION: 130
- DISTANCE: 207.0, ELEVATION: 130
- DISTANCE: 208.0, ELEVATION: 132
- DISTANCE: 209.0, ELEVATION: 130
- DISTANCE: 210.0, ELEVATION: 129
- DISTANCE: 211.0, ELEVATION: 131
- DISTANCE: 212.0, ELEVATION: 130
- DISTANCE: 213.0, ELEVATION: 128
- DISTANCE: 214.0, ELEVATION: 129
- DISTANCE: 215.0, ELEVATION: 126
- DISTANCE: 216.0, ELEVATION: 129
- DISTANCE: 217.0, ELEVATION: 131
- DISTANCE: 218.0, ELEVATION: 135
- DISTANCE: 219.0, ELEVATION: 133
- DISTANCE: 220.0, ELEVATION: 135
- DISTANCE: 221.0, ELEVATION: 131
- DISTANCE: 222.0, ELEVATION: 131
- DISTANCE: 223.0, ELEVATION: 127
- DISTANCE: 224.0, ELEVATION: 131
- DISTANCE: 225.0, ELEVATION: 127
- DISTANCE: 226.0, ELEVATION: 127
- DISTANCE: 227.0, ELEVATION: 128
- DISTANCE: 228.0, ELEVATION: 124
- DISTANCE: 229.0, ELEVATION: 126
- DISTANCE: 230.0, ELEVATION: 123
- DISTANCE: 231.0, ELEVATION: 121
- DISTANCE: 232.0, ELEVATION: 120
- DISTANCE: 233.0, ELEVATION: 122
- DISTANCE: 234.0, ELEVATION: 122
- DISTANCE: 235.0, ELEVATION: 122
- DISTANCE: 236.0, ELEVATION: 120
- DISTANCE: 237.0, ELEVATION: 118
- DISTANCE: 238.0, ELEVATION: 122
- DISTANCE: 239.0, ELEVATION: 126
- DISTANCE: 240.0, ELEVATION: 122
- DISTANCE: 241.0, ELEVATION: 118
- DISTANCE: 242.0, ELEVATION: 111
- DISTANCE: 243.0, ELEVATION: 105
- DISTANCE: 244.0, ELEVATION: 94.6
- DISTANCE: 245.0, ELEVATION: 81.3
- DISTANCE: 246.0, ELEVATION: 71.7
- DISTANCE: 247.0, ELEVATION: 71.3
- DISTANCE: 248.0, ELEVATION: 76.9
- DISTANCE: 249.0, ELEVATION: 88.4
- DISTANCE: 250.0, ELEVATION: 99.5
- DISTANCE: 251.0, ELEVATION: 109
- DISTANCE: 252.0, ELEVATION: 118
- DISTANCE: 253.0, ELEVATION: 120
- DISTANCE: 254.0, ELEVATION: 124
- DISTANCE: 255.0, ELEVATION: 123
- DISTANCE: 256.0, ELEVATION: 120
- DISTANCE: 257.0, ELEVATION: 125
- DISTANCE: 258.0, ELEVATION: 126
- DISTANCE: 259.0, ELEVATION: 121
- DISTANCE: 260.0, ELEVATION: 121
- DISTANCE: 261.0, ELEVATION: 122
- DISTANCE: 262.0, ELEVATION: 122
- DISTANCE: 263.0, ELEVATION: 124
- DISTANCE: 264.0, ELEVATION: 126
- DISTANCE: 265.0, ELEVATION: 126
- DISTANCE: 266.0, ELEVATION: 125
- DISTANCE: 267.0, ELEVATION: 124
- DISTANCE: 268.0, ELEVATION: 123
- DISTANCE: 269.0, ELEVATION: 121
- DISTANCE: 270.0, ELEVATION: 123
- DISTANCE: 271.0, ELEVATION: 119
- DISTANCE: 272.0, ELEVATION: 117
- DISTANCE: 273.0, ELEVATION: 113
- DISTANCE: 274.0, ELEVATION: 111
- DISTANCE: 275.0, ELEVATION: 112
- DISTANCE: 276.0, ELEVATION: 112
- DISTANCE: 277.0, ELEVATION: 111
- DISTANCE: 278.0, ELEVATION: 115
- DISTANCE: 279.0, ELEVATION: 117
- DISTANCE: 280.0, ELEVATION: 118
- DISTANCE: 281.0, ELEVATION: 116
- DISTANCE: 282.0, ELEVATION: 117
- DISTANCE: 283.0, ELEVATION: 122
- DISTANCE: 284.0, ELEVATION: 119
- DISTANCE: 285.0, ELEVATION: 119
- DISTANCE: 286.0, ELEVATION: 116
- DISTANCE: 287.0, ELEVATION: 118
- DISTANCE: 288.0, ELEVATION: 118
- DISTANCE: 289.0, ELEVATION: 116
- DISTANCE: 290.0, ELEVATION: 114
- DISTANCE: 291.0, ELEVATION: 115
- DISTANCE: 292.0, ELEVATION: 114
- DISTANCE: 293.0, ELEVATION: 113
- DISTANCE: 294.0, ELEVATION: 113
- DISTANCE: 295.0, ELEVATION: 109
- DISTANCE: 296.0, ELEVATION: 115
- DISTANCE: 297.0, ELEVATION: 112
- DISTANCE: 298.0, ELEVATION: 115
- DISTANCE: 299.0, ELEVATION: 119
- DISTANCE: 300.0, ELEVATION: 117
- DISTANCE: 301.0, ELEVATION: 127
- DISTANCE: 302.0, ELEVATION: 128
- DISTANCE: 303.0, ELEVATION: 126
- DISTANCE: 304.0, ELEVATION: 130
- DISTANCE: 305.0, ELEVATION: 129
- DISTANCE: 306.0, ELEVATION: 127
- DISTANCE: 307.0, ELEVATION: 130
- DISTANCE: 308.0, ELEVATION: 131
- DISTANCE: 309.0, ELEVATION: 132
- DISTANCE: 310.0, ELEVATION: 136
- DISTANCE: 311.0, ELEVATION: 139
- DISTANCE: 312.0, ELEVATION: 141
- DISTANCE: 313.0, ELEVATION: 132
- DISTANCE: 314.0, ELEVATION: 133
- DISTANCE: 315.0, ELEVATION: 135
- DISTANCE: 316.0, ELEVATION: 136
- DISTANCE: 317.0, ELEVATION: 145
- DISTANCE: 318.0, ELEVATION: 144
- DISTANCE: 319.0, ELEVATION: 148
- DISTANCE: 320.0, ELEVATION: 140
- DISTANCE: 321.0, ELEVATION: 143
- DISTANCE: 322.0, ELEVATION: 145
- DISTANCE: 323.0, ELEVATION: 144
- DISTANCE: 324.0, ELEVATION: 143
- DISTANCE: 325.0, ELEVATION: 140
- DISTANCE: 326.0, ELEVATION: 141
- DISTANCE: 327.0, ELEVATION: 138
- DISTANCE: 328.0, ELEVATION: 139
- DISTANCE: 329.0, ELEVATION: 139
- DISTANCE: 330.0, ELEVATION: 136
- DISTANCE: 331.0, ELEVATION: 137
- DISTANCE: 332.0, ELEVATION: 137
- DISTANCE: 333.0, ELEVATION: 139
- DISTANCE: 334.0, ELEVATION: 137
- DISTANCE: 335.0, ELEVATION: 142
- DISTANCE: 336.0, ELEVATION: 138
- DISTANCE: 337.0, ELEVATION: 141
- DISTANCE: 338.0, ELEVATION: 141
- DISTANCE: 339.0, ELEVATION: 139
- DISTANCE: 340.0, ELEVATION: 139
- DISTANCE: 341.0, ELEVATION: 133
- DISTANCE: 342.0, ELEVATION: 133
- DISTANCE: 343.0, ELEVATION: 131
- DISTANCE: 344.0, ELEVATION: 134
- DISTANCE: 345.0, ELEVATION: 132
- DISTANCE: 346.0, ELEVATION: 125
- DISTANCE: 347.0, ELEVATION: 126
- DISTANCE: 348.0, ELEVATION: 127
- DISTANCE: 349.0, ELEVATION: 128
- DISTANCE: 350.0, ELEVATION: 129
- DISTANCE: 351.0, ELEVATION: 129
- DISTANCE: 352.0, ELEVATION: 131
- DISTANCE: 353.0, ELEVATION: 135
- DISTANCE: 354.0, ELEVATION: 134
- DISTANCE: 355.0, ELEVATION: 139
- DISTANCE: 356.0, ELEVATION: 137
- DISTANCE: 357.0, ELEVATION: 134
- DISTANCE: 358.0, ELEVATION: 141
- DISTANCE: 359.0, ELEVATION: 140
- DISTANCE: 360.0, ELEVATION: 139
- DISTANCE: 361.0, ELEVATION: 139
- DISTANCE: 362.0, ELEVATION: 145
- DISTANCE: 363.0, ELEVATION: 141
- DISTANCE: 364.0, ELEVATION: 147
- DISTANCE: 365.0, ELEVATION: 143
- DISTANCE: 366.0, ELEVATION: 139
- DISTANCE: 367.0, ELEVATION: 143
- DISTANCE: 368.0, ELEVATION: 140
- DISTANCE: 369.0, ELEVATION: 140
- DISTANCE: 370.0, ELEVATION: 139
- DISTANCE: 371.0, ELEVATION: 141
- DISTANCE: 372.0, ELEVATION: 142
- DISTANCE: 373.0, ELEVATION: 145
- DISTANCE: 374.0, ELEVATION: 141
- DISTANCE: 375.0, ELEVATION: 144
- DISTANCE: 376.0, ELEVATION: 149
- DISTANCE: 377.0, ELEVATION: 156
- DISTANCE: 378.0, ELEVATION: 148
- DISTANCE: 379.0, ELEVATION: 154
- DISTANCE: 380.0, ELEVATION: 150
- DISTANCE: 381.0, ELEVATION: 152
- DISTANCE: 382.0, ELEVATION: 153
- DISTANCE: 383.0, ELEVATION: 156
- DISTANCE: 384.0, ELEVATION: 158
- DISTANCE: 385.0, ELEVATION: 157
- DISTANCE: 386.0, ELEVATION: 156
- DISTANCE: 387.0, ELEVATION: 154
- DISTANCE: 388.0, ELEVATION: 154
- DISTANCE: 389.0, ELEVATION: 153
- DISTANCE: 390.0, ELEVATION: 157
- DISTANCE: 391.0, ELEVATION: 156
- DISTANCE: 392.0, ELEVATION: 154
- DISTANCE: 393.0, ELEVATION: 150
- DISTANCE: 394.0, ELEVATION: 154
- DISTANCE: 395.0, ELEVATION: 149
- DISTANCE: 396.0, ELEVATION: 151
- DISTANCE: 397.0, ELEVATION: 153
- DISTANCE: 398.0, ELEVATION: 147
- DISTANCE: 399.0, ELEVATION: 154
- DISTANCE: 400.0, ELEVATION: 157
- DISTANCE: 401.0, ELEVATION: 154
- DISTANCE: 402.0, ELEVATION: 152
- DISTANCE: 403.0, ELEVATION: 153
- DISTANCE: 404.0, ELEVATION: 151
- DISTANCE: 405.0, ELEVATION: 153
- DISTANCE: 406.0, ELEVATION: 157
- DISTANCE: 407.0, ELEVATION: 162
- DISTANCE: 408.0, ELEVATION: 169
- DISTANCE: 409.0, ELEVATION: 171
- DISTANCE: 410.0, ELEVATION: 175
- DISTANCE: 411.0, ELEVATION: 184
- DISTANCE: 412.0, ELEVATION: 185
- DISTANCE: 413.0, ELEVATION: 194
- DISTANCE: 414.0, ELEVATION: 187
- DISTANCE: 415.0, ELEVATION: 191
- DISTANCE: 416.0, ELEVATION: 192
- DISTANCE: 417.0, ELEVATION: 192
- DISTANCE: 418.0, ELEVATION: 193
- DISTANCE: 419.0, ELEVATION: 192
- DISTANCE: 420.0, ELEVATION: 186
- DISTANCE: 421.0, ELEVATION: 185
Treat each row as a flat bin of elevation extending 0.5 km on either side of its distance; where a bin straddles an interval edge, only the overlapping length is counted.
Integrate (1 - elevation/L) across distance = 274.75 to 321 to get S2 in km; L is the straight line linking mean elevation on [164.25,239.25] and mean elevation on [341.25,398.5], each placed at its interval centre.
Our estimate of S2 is 1.84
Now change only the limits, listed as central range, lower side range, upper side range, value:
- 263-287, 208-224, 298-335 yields 2.7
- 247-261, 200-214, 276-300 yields 0.9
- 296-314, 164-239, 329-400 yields 0.4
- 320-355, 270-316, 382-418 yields 0.5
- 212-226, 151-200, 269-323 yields -2.6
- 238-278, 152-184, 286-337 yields 4.2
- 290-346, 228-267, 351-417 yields 0.8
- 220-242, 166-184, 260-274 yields -1.3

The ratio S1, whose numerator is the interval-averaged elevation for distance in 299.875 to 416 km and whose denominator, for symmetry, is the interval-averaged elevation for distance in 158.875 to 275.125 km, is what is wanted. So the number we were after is 1.30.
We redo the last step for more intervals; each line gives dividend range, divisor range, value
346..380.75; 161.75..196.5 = 1.47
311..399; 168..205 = 1.55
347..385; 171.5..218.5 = 1.43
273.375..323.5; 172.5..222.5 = 1.23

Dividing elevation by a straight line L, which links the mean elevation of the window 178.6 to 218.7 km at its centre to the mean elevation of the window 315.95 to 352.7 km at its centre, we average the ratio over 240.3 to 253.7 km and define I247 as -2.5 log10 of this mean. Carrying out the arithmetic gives 0.13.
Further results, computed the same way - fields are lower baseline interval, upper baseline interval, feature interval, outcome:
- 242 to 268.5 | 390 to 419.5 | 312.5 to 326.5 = -0.045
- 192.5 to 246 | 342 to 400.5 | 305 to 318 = -0.015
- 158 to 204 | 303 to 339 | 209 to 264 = -0.047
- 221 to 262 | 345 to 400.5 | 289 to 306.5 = 0.079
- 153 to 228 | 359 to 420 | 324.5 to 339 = 0.035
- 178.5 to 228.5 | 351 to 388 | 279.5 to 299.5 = 0.075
